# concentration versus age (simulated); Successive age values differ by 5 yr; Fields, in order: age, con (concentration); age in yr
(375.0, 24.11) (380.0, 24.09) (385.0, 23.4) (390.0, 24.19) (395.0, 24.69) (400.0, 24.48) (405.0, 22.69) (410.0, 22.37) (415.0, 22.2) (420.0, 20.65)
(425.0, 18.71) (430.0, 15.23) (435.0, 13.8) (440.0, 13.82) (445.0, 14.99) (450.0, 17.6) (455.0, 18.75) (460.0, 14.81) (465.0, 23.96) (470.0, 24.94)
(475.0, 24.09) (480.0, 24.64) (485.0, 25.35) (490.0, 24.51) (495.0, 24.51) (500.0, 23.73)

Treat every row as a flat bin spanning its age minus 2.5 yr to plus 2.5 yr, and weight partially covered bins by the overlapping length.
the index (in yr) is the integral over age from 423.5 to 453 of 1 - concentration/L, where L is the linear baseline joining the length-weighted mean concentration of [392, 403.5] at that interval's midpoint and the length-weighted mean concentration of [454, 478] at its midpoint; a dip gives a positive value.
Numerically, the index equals 9.2 yr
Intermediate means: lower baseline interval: 24.4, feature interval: 15.6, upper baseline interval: 21.5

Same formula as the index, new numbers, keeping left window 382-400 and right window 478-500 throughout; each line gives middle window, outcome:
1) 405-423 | 1.8 yr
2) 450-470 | 3.9 yr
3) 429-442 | 5.4 yr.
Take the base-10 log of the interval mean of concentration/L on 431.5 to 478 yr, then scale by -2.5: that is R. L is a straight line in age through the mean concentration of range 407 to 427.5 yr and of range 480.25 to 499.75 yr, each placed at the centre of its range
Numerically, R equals 0.24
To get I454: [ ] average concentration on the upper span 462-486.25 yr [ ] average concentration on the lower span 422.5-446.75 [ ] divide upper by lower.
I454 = 1.59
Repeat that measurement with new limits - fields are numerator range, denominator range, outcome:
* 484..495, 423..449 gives 1.61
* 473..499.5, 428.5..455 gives 1.59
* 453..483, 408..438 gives 1.18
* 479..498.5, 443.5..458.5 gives 1.44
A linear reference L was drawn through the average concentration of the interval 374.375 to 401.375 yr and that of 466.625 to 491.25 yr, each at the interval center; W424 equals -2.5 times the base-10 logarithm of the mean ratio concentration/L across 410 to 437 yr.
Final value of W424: 0.29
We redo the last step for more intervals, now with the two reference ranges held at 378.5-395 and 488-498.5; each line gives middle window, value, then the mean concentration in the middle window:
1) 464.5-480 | 0.00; 24.4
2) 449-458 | 0.32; 18.1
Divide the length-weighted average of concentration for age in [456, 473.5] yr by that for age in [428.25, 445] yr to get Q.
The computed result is 1.48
